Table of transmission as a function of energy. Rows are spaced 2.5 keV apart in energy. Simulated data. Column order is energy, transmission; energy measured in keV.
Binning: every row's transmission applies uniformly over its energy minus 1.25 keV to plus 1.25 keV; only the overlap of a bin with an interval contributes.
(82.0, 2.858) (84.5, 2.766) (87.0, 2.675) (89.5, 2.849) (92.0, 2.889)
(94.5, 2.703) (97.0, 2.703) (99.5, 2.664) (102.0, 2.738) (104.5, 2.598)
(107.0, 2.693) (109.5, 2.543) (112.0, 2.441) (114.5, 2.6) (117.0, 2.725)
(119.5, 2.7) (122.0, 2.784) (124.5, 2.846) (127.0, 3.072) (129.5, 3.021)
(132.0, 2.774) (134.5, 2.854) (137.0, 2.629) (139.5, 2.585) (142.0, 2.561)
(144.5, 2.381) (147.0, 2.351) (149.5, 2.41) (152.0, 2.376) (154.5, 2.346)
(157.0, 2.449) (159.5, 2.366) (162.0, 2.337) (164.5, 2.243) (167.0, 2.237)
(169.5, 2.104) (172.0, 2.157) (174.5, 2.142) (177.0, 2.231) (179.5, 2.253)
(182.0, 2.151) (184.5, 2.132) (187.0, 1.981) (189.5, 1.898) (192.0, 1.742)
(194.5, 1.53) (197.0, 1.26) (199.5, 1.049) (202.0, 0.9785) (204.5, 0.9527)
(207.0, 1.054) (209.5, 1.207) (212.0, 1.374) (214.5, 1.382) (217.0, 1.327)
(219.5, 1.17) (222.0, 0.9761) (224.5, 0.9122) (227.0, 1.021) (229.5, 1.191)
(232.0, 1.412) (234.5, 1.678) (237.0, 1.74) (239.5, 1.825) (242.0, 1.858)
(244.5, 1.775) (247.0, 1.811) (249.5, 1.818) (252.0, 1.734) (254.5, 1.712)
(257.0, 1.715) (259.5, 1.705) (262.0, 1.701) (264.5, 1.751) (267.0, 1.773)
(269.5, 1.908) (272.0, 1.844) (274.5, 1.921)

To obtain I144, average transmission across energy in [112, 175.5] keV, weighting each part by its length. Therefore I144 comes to 2.52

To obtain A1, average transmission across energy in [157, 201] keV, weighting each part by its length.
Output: 2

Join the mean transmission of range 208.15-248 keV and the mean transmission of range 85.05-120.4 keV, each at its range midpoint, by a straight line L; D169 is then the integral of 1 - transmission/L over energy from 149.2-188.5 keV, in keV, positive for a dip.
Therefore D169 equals -4.4 keV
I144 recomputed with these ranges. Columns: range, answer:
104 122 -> 2.63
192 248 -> 1.35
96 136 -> 2.73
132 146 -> 2.61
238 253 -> 1.8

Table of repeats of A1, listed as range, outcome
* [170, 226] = 1.54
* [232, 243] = 1.73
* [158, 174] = 2.24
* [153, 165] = 2.36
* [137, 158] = 2.44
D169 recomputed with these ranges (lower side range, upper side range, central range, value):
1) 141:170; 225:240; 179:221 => 8.2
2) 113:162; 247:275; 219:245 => 7.3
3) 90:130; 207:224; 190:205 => 1.9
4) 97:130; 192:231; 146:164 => -2.7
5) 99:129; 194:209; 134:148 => -2.1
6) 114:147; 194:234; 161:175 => -1.2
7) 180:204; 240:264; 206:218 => 2.9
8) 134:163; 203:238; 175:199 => -0.9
